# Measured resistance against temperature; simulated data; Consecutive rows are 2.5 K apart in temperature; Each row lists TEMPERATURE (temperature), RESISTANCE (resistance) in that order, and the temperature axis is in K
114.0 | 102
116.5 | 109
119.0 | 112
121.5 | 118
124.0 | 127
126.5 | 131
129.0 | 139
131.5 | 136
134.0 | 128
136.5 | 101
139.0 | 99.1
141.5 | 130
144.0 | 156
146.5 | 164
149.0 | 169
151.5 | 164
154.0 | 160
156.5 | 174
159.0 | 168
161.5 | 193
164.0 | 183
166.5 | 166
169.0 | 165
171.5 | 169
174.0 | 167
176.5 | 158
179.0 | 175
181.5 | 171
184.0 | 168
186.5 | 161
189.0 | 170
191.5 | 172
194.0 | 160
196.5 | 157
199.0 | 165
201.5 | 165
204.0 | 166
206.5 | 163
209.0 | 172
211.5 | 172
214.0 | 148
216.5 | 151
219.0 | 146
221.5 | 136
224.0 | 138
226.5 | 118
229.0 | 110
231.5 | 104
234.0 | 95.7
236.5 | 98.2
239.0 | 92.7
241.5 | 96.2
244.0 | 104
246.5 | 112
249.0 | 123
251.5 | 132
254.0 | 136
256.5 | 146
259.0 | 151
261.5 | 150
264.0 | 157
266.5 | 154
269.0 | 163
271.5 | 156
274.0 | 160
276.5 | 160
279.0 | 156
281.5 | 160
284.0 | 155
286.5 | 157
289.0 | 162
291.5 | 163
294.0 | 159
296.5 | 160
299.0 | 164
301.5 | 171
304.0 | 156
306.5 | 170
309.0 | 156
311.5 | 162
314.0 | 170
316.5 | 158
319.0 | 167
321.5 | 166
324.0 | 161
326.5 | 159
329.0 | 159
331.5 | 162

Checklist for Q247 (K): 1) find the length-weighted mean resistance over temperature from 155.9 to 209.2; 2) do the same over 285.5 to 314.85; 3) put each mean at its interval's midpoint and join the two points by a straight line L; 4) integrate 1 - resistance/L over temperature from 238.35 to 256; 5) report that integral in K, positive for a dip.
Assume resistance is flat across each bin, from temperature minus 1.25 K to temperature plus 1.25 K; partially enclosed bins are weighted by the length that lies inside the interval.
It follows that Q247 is 5.3 K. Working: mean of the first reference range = 168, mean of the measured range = 116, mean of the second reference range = 162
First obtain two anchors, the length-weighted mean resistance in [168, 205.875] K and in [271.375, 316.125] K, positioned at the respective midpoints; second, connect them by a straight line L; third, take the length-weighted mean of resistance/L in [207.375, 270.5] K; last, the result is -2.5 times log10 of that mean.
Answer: 0.228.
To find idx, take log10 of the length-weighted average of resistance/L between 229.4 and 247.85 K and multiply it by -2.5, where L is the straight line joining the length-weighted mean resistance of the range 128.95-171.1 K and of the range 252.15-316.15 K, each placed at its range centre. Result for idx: 0.47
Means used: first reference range 153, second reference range 158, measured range 101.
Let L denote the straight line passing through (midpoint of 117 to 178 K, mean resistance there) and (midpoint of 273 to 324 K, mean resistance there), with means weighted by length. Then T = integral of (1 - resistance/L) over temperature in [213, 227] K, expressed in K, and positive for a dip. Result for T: 1.3 K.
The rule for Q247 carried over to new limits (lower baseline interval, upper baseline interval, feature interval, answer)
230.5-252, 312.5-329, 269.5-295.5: -4.56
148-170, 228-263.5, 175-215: -4.28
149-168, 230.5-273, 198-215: -1.73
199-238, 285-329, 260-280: -0.55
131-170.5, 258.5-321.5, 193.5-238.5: 4.41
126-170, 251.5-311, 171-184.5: -1.33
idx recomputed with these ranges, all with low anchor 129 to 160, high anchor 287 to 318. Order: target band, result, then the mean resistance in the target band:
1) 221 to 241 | 0.37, 110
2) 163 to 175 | -0.15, 170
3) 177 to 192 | -0.13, 169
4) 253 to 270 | 0.05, 151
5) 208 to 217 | -0.06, 161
